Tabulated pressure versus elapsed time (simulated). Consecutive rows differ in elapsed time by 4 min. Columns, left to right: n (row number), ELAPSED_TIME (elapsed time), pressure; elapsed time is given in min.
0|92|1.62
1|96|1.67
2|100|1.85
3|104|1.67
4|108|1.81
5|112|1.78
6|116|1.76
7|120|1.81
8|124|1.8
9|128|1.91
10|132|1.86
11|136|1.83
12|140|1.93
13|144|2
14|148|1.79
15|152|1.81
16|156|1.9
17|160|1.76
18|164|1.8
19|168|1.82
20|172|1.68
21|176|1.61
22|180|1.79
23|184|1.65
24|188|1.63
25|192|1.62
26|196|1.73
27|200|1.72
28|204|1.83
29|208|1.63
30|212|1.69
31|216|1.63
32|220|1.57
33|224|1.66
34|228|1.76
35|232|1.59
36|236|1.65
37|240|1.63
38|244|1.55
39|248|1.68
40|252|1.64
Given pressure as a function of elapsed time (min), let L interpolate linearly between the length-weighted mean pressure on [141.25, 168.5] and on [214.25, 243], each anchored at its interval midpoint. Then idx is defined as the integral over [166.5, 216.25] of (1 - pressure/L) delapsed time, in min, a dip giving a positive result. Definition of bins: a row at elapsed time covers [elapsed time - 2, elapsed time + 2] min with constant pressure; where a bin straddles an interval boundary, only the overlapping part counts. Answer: 1.3 min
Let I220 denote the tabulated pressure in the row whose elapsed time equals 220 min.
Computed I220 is 1.57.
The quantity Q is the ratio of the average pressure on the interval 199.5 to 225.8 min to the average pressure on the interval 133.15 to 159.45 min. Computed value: 0.9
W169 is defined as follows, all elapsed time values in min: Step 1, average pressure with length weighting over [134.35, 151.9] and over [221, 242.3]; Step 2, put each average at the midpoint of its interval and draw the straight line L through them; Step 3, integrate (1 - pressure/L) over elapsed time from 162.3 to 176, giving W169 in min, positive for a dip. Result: 0.5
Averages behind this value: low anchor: 1.88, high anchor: 1.65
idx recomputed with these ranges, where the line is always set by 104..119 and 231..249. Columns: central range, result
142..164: -1.61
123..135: -0.75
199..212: -0.49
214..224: 0.19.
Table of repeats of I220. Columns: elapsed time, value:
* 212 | 1.69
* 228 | 1.76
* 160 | 1.76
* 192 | 1.62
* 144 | 2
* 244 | 1.55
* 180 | 1.79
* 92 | 1.62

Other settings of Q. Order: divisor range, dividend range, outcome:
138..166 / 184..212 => 0.91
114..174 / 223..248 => 0.90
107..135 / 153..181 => 0.97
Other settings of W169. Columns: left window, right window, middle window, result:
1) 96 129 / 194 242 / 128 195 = -1.83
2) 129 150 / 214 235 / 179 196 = 0.73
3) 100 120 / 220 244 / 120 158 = -2.78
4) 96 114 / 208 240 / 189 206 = -0.46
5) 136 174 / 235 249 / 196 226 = 0.32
